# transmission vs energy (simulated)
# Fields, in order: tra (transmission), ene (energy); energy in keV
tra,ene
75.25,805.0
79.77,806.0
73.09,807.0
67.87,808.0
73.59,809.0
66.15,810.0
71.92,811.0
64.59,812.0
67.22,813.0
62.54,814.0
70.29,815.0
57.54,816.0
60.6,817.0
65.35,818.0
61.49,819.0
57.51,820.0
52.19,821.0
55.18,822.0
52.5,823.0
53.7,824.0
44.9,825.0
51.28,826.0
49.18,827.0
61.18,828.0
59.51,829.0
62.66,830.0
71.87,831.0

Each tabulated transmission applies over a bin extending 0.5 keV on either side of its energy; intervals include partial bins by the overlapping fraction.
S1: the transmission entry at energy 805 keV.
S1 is 75.25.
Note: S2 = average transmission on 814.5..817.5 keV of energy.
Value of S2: 62.8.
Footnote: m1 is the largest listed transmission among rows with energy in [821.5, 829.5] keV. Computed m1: 61.18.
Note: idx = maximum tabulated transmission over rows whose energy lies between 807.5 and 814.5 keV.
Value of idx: 73.59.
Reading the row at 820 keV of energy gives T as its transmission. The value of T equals 57.51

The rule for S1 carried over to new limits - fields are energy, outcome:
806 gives 79.77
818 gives 65.35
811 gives 71.92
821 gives 52.19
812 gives 64.59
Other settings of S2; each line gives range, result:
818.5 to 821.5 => 57.1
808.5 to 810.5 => 69.9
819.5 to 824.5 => 54.2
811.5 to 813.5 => 65.9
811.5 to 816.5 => 64.4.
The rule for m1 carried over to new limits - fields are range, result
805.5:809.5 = 79.77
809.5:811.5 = 71.92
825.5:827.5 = 51.28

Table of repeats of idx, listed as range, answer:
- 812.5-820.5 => 70.29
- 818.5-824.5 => 61.49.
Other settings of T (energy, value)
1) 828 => 61.18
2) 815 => 70.29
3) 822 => 55.18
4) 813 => 67.22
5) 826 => 51.28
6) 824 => 53.7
